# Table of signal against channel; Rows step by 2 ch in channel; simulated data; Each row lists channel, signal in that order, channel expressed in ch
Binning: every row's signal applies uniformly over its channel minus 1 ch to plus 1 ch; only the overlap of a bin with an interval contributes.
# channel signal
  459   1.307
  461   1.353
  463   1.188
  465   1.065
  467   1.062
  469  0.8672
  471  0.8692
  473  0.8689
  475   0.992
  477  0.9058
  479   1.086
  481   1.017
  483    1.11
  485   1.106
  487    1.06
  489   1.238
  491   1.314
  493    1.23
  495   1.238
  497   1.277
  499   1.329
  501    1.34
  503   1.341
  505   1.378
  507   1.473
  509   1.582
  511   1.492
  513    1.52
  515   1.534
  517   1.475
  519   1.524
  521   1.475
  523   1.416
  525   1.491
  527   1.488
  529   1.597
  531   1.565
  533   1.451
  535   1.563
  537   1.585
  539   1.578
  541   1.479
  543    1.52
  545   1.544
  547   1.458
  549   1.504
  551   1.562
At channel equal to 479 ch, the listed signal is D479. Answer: 1.086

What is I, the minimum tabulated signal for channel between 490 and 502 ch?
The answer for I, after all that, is 1.23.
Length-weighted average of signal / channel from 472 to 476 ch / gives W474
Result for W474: 0.93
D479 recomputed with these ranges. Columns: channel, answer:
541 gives 1.479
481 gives 1.017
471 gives 0.8692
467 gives 1.062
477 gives 0.9058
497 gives 1.277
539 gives 1.578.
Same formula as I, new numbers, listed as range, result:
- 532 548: 1.451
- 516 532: 1.416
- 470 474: 0.8689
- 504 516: 1.378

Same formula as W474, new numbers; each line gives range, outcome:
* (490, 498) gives 1.26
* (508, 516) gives 1.53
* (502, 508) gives 1.4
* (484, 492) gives 1.18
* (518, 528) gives 1.48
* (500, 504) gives 1.34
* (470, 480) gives 0.944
